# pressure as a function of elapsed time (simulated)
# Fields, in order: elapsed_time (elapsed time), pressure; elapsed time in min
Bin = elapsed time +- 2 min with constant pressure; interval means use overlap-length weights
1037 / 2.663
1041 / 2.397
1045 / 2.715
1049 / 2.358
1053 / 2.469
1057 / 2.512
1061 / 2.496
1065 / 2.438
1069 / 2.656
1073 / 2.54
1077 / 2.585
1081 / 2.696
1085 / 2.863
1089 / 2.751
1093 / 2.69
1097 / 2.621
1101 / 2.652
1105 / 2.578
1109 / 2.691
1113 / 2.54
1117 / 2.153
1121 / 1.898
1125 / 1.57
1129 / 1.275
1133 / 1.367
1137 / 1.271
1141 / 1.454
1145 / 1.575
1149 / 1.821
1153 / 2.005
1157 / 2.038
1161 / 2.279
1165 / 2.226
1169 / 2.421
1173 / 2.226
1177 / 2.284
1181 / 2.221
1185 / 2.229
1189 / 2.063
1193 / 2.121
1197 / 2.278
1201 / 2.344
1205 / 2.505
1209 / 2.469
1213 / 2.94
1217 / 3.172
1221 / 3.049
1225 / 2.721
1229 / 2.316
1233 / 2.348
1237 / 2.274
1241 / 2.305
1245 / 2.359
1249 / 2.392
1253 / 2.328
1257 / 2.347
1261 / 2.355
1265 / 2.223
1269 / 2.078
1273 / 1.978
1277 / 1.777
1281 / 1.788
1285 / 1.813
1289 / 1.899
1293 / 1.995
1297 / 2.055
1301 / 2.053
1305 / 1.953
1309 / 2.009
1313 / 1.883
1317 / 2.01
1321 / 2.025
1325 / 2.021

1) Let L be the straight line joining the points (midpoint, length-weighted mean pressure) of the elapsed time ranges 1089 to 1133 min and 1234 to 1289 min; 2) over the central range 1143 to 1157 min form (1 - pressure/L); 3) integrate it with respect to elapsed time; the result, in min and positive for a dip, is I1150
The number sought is 2.4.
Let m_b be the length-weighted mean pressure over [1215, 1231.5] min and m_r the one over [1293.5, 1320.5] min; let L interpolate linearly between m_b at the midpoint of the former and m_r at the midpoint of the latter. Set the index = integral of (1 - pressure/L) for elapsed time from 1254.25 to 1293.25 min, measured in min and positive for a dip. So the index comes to 4.8 min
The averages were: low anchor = 2.8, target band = 2.03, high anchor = 2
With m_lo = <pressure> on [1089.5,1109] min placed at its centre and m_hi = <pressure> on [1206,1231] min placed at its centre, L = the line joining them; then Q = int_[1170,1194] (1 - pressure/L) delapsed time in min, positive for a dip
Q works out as 4.6 min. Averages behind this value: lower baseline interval 2.65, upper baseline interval 2.77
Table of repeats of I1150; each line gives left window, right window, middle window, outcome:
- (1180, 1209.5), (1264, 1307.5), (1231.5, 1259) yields -3.1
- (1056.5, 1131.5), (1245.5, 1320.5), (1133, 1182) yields 7.3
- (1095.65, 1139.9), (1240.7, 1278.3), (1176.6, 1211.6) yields -2.6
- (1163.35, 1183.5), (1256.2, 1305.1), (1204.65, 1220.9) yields -4.9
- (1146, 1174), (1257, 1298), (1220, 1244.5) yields -5.0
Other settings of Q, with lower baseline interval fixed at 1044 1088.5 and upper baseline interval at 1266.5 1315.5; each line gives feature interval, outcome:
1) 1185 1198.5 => 0.4 min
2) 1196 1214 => -2.6 min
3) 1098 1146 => 9.7 min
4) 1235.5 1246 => -1.1 min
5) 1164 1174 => -0.1 min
